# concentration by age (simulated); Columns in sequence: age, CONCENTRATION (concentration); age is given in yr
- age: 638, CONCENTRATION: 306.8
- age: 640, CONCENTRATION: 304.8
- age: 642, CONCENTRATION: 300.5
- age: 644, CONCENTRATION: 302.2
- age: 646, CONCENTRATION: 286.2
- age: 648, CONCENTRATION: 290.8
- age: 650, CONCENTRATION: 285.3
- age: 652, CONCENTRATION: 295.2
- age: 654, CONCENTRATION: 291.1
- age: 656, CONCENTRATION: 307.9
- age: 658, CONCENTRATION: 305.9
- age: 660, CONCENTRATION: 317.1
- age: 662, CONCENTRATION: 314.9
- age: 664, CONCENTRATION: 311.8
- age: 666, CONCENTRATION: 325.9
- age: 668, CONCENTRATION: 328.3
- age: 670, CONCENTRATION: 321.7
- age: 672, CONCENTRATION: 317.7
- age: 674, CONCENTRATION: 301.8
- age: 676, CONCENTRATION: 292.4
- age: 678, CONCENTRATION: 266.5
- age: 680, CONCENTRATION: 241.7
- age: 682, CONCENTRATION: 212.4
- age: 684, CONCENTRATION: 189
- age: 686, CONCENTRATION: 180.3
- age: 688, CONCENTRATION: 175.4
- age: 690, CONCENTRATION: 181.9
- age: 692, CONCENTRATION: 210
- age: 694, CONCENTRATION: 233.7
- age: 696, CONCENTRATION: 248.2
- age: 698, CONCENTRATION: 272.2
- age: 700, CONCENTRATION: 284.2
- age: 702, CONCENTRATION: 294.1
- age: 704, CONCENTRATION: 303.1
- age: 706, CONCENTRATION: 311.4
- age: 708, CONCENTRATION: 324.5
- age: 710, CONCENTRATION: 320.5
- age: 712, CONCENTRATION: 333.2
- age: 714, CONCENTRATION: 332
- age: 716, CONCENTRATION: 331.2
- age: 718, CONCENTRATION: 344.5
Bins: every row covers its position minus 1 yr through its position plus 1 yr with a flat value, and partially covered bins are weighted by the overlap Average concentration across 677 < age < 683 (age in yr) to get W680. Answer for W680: 240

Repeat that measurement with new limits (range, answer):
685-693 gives 187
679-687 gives 206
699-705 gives 294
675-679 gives 279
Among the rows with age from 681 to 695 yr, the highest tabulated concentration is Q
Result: 233.7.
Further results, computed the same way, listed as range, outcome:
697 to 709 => 324.5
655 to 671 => 328.3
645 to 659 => 307.9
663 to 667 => 325.9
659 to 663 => 317.1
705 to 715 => 333.2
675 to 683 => 292.4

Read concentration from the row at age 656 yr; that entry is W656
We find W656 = 307.9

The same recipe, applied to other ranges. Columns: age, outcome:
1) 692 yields 210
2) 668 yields 328.3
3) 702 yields 294.1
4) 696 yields 248.2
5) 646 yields 286.2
